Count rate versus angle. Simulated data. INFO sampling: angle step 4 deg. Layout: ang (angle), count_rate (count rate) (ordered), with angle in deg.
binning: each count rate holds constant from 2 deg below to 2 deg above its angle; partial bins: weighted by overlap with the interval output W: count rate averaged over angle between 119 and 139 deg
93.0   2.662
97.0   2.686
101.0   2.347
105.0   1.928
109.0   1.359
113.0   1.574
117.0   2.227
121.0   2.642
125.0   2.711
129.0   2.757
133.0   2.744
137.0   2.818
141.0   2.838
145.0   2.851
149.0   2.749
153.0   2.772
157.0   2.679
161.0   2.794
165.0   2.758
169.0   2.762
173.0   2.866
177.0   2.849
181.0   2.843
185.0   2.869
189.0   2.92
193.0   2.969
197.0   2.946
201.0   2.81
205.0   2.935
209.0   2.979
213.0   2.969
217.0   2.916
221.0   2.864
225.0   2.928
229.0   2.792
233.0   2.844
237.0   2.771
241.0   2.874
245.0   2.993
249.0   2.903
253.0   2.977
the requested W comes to 2.73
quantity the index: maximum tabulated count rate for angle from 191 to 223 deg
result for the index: 2.979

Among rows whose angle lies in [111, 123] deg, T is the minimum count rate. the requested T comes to 1.574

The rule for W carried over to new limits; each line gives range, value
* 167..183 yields 2.83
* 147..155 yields 2.76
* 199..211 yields 2.91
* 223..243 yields 2.84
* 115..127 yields 2.53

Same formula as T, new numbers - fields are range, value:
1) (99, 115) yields 1.359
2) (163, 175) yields 2.758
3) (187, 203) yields 2.81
